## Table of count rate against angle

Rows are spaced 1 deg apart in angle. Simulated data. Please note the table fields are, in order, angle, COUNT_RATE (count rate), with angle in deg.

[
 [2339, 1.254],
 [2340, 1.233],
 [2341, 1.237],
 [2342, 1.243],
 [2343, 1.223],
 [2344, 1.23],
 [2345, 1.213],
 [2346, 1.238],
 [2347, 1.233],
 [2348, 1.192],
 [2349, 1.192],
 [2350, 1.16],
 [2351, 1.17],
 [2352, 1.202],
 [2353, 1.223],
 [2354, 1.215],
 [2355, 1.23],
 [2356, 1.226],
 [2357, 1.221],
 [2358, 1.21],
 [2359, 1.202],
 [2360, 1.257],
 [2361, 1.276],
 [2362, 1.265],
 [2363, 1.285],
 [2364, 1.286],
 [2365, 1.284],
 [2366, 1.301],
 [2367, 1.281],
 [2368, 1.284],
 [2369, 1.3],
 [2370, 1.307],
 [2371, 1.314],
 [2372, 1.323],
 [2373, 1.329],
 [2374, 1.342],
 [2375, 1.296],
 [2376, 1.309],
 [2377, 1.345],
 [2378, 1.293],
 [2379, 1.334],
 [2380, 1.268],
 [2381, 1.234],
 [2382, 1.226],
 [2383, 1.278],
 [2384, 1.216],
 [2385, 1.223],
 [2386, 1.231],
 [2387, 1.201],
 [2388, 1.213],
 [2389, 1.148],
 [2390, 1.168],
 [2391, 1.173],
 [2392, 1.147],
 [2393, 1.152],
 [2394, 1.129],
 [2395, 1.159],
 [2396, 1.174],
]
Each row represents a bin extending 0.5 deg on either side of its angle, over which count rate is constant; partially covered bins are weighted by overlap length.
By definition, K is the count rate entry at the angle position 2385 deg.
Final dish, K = 1.223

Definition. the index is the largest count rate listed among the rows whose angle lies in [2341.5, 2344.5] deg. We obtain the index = 1.243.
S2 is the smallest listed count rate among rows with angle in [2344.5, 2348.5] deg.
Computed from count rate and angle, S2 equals 1.192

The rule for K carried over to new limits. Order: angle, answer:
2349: 1.192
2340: 1.233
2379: 1.334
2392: 1.147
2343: 1.223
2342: 1.243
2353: 1.223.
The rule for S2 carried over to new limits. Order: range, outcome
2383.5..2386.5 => 1.216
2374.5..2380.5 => 1.268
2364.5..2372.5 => 1.281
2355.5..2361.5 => 1.202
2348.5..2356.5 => 1.16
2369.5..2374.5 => 1.307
